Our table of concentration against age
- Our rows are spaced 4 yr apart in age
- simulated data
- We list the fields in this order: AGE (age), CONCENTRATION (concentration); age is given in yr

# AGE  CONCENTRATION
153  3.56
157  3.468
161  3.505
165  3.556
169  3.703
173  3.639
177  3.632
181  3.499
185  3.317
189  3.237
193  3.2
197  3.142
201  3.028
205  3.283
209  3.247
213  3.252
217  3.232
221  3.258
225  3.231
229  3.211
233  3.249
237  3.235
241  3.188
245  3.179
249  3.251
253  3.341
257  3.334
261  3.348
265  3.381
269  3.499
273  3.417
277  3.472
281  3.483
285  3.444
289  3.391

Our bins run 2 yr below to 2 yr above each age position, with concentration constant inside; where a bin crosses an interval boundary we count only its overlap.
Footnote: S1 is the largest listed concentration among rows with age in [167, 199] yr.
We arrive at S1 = 3.703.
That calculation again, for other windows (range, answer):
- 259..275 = 3.499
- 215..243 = 3.258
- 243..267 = 3.381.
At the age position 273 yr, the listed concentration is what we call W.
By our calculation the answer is 3.417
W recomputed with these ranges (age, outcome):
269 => 3.499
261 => 3.348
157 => 3.468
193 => 3.2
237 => 3.235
